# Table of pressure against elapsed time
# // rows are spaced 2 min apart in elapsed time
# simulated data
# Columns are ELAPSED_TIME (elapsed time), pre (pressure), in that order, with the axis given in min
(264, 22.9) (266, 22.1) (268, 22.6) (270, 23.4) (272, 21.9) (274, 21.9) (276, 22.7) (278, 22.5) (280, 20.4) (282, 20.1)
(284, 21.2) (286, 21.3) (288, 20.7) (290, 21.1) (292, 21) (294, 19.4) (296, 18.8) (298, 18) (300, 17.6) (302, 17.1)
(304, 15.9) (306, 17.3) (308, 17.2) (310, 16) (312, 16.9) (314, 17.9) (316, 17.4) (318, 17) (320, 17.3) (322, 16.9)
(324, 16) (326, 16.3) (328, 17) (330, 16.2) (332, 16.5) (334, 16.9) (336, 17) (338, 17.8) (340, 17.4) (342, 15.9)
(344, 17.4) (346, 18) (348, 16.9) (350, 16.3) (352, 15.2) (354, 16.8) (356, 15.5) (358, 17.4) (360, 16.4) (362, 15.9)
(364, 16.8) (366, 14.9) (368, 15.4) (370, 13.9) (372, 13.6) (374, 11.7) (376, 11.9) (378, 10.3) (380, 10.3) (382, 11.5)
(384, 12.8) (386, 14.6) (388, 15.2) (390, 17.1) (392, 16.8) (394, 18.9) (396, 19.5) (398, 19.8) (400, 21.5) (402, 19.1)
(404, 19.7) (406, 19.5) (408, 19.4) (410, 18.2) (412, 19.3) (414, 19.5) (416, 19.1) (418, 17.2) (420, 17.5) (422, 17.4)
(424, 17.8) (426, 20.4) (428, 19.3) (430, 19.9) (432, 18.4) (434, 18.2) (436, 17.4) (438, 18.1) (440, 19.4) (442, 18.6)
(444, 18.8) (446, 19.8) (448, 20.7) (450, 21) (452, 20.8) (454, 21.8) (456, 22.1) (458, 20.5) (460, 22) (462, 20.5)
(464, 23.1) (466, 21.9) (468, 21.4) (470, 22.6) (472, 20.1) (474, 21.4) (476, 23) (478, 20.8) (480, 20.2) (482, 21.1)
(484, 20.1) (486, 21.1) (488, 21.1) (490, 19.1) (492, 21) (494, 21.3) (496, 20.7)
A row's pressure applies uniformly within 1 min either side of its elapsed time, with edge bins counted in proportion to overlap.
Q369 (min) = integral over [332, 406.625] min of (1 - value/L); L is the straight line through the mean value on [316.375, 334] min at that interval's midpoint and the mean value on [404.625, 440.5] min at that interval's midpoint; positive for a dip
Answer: 6.4 min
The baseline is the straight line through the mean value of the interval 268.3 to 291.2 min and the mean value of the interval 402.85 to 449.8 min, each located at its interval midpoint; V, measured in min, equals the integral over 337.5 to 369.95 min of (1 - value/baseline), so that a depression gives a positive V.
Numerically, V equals 6.1 min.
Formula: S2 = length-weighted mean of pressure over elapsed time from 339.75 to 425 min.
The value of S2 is 16.5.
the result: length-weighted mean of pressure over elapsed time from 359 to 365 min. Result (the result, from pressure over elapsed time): 16.4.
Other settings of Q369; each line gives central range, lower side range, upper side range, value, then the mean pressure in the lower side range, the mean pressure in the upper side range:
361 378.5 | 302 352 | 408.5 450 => 3.7 min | 16.9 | 18.8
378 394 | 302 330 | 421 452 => 3.6 min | 16.8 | 19.1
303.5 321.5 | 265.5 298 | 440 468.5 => 3.5 min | 21.2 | 20.9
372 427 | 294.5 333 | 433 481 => 6.8 min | 17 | 20.6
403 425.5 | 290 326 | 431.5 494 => 1.1 min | 17.6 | 20.5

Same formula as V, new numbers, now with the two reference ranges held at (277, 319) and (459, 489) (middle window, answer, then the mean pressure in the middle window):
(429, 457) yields 1.70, 19.6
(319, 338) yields 2.48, 16.7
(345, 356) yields 1.70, 16.5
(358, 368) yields 1.86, 16.1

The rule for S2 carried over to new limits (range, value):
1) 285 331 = 17.8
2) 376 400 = 15.3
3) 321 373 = 16.3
